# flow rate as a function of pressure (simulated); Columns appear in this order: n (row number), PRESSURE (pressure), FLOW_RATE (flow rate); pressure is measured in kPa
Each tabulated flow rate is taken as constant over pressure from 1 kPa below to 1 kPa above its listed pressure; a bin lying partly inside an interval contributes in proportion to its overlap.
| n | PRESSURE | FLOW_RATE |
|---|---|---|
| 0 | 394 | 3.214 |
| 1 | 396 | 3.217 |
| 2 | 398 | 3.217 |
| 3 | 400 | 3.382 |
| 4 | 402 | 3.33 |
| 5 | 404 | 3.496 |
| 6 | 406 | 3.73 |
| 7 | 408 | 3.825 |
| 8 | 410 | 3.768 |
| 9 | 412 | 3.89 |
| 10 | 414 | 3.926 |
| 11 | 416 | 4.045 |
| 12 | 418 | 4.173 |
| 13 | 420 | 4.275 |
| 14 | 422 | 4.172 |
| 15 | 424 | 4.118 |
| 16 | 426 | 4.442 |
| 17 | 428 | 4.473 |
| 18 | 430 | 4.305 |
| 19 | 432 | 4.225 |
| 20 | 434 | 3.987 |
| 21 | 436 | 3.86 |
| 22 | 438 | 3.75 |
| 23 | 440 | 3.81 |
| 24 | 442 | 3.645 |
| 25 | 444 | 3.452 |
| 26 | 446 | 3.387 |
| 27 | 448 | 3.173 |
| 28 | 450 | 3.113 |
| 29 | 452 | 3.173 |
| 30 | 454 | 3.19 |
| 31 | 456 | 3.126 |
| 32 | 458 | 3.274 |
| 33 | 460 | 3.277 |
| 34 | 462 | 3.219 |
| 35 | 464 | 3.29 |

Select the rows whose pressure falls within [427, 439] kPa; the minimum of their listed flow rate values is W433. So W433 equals 3.75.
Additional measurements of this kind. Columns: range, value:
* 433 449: 3.173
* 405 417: 3.73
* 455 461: 3.126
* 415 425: 4.045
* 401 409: 3.33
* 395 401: 3.217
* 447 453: 3.113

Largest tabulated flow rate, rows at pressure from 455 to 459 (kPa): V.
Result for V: 3.274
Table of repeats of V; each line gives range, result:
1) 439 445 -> 3.81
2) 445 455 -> 3.387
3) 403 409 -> 3.825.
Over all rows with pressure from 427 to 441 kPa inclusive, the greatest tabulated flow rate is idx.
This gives 4.473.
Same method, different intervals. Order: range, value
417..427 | 4.442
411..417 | 4.045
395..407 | 3.73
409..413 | 3.89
